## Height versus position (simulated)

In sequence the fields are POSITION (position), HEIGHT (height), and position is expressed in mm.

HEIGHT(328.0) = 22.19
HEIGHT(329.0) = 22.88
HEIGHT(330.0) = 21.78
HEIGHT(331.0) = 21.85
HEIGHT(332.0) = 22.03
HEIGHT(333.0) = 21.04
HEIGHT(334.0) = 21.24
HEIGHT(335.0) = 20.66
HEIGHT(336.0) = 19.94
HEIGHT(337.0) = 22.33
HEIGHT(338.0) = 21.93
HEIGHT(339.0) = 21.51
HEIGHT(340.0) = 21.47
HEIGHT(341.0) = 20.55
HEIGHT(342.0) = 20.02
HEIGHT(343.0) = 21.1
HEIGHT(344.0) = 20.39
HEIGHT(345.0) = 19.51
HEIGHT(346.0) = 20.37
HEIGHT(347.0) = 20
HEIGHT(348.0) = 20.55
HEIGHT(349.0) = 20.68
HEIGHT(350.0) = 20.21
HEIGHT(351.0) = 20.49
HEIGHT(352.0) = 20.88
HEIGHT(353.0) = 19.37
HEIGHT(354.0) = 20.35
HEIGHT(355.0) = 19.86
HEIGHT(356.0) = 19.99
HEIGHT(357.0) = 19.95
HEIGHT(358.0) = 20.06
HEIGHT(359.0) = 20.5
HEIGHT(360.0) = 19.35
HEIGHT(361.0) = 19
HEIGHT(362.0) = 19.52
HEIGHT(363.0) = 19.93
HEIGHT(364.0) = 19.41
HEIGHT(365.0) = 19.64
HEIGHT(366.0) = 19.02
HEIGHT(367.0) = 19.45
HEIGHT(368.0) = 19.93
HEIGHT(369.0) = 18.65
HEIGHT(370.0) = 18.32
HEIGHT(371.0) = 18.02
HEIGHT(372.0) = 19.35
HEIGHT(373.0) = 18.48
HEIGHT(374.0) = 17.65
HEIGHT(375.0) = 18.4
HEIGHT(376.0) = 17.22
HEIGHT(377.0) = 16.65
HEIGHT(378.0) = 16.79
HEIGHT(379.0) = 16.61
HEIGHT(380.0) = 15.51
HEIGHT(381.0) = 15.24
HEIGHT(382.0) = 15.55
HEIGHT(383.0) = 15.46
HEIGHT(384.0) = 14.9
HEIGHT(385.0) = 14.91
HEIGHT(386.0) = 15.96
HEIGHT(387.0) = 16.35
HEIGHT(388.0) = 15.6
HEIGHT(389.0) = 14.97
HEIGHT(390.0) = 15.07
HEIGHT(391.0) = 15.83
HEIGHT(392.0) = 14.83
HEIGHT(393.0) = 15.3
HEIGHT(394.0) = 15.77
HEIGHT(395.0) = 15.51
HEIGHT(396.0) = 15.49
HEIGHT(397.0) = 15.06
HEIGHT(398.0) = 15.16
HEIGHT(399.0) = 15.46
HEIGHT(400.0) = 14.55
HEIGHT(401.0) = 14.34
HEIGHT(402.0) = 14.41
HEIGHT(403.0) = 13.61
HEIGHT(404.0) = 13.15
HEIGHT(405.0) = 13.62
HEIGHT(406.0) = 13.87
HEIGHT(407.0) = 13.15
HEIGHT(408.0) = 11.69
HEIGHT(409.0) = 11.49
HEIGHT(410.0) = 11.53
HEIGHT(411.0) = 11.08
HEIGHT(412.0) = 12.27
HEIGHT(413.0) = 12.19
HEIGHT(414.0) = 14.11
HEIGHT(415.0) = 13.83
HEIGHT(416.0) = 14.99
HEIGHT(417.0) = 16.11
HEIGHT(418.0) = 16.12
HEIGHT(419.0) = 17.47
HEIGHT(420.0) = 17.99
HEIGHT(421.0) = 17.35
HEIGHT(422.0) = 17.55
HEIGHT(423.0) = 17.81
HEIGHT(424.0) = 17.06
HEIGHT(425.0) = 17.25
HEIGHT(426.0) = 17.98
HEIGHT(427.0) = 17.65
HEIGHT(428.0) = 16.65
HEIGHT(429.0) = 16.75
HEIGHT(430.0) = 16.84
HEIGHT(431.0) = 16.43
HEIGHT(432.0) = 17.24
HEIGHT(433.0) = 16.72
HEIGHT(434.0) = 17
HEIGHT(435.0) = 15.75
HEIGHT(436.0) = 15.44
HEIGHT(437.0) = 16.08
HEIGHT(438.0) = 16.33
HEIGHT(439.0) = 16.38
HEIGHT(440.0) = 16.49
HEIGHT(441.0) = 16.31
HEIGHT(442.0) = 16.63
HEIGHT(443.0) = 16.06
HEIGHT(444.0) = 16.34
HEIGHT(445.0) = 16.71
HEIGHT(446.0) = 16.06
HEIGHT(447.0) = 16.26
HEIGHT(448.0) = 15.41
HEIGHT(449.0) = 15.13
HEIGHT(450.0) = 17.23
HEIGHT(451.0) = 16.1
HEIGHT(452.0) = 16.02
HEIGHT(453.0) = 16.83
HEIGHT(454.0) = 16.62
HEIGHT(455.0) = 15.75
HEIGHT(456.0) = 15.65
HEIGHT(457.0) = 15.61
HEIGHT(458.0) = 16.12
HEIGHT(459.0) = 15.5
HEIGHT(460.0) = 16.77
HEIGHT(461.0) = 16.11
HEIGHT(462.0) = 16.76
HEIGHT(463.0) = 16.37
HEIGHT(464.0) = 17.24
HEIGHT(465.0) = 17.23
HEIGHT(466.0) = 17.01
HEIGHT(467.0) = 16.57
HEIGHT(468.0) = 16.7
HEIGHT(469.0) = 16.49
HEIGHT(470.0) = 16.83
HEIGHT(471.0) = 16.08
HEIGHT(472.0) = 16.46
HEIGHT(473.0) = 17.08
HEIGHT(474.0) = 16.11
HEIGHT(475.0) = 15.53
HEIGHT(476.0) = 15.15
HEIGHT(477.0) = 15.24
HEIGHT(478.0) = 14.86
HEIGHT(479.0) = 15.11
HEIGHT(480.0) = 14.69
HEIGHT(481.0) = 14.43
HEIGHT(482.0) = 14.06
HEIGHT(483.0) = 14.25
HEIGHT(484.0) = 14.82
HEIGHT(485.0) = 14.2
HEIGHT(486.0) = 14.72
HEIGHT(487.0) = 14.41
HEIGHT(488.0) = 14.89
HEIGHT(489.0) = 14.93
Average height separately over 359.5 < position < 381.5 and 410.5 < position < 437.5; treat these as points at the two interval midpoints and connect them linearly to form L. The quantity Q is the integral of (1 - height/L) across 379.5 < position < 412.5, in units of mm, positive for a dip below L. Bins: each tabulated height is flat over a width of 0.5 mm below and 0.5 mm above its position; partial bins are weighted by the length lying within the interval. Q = 5.36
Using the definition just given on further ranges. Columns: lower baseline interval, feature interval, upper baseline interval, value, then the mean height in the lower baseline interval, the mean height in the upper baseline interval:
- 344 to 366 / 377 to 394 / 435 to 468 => 2.90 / 20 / 16.3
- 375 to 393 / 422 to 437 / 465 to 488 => -1.18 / 15.8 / 15.5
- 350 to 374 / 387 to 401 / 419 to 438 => 2.30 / 19.5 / 17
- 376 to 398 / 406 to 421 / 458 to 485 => 1.65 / 15.6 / 15.9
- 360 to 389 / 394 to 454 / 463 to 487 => 3.83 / 17.5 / 15.7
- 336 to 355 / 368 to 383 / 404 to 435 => 0.94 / 20.6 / 15.4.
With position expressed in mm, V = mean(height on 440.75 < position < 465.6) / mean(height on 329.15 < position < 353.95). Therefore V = 0.8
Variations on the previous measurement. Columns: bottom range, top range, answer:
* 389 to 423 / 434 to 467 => 1.11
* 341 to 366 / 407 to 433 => 0.77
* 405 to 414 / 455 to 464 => 1.31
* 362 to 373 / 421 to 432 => 0.90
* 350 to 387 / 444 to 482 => 0.88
